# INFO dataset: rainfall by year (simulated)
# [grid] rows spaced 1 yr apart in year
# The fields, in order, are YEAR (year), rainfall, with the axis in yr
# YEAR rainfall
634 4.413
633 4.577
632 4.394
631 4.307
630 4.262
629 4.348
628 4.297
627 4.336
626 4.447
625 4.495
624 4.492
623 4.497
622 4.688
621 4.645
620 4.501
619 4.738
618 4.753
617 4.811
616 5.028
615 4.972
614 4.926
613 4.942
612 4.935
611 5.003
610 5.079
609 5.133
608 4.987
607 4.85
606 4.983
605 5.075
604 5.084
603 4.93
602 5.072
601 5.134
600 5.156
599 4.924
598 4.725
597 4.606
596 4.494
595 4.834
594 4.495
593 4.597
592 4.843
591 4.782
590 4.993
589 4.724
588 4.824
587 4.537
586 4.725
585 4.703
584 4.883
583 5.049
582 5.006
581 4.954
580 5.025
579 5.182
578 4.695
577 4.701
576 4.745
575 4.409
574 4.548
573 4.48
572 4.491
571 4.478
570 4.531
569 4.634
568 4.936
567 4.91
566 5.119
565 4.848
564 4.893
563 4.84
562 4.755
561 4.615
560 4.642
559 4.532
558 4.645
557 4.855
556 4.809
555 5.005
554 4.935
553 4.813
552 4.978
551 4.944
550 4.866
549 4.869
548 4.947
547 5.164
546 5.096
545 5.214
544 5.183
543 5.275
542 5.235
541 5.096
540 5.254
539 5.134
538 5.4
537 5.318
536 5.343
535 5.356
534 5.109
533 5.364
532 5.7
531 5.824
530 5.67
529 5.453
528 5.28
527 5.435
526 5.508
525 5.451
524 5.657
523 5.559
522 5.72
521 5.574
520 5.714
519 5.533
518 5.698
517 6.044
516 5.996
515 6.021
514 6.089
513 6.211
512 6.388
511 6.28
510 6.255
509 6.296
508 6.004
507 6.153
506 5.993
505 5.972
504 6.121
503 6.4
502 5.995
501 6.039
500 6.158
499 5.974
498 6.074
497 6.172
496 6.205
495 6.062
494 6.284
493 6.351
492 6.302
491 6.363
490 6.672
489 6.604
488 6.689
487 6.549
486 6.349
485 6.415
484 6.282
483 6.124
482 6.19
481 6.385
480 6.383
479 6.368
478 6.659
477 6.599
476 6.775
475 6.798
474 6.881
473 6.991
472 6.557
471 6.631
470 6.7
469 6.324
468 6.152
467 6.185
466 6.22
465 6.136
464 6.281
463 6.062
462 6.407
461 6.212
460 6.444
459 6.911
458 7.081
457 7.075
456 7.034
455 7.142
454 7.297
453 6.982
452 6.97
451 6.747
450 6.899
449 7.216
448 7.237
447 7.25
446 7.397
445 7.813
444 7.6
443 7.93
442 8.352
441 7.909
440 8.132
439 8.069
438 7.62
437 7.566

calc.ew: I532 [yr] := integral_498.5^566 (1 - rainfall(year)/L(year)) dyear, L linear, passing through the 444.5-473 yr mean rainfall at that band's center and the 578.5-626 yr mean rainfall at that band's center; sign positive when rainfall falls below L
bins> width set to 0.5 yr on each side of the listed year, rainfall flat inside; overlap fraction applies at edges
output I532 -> 4.0 yr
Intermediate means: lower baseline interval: 6.77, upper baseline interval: 4.84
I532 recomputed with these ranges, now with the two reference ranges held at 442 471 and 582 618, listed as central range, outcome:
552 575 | 2.8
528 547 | 1.4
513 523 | 0.3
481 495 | 0.1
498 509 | 0.2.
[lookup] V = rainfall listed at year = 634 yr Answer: 4.413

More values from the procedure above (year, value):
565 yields 4.848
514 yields 6.089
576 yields 4.745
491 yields 6.363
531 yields 5.824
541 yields 5.096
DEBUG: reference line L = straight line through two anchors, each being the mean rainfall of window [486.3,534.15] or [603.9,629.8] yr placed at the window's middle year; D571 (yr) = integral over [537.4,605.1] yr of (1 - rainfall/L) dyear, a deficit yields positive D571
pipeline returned 5.3 yr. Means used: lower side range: 5.99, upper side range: 4.76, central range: 4.87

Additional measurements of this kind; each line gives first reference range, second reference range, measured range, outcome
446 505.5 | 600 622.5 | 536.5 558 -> 2.4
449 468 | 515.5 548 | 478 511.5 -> -1.1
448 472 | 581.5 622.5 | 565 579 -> 1.5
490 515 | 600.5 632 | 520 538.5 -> 1.1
